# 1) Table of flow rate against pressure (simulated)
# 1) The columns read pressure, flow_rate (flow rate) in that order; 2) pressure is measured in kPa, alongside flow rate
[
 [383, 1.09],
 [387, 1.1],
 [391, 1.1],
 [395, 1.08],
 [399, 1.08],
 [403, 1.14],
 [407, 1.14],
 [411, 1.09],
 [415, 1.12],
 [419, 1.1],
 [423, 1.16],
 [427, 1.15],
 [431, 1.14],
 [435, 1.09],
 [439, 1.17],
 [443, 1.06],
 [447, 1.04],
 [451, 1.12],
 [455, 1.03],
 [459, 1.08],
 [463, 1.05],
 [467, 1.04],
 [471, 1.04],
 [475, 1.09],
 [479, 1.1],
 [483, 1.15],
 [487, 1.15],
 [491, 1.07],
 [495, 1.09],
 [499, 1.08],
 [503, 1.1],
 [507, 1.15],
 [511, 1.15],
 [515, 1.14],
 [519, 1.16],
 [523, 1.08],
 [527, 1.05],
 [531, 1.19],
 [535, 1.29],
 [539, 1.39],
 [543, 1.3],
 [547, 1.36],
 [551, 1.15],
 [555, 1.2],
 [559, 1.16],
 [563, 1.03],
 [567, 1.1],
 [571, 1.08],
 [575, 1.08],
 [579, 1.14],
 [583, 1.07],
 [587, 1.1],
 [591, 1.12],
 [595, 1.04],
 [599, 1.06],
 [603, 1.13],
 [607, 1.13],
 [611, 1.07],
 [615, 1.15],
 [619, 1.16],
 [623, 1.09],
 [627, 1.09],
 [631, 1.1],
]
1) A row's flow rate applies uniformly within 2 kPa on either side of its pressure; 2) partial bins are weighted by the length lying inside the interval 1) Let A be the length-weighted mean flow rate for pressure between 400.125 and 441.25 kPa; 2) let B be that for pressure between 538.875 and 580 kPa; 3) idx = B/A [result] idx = 1.04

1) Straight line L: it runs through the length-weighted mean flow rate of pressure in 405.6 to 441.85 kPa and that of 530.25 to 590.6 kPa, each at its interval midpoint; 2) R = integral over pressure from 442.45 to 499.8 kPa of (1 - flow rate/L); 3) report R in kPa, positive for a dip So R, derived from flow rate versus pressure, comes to 3.2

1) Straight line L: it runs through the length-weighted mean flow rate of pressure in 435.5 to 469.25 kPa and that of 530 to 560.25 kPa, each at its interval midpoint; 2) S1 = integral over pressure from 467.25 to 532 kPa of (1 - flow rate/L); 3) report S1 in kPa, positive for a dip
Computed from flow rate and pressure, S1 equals 3.3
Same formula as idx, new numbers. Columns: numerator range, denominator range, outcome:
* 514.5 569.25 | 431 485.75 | 1.09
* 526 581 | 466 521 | 1.07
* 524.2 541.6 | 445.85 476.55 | 1.15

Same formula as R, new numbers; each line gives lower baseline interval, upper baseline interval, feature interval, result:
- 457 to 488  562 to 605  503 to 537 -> -1.9 kPa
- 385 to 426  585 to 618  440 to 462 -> 0.8 kPa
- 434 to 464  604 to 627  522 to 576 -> -3.7 kPa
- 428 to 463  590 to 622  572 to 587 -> 0.1 kPa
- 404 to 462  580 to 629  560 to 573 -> 0.3 kPa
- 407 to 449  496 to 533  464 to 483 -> 0.7 kPa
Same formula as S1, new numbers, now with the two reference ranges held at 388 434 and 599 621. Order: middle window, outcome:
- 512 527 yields 0.0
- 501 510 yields -0.1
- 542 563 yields -1.7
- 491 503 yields 0.4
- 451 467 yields 0.8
